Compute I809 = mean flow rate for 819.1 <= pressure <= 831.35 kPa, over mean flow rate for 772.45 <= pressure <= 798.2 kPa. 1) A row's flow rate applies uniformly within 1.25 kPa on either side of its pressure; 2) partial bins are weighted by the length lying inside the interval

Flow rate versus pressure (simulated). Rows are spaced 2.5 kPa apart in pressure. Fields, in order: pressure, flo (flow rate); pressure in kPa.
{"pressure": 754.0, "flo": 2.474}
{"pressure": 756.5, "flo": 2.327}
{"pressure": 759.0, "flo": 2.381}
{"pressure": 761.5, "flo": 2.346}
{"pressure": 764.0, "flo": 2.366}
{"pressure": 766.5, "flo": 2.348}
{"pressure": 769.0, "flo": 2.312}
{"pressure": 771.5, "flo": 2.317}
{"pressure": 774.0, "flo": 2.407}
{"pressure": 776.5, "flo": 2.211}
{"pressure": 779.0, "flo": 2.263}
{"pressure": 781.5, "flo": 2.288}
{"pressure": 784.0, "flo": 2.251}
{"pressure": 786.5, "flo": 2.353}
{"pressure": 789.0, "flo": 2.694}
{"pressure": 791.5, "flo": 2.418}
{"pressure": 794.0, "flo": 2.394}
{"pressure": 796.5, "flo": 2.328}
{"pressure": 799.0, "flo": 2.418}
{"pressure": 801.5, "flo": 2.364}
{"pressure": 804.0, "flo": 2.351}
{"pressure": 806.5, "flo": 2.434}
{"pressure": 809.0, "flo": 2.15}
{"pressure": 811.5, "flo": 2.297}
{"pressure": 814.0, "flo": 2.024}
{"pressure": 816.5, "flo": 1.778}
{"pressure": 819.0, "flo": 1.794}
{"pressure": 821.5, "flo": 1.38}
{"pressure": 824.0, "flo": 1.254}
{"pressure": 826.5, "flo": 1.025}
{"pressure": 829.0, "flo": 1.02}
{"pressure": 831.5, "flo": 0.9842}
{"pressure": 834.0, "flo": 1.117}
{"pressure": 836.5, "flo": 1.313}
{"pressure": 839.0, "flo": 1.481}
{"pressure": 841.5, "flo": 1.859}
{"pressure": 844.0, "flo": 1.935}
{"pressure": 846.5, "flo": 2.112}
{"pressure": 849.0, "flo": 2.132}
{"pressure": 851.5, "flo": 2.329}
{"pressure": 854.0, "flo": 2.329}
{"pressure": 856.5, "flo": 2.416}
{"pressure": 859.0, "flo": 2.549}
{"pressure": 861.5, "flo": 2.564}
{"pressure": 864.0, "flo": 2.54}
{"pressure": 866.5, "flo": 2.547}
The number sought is 0.5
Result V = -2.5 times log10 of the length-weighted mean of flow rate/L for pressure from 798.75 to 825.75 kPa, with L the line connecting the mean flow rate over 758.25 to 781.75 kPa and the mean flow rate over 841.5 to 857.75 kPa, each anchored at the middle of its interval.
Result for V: 0.13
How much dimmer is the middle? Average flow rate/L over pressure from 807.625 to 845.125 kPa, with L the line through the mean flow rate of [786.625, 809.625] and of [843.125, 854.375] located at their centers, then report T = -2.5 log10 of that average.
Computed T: 0.41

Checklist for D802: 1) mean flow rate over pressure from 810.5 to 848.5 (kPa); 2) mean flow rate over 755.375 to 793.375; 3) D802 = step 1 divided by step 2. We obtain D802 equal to 0.66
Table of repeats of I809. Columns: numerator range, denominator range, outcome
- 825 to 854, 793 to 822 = 0.74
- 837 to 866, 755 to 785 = 0.94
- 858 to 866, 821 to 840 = 2.15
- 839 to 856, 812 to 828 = 1.33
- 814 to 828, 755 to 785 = 0.64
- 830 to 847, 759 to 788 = 0.65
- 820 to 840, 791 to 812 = 0.51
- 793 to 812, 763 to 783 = 1.01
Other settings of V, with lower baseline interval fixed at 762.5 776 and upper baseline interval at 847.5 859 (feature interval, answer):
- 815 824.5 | 0.42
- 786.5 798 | -0.05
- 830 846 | 0.50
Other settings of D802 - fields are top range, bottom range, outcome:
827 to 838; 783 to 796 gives 0.46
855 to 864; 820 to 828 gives 2.04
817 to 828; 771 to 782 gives 0.60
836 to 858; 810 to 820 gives 1.02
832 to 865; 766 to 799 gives 0.86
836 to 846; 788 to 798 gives 0.70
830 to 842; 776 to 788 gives 0.57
